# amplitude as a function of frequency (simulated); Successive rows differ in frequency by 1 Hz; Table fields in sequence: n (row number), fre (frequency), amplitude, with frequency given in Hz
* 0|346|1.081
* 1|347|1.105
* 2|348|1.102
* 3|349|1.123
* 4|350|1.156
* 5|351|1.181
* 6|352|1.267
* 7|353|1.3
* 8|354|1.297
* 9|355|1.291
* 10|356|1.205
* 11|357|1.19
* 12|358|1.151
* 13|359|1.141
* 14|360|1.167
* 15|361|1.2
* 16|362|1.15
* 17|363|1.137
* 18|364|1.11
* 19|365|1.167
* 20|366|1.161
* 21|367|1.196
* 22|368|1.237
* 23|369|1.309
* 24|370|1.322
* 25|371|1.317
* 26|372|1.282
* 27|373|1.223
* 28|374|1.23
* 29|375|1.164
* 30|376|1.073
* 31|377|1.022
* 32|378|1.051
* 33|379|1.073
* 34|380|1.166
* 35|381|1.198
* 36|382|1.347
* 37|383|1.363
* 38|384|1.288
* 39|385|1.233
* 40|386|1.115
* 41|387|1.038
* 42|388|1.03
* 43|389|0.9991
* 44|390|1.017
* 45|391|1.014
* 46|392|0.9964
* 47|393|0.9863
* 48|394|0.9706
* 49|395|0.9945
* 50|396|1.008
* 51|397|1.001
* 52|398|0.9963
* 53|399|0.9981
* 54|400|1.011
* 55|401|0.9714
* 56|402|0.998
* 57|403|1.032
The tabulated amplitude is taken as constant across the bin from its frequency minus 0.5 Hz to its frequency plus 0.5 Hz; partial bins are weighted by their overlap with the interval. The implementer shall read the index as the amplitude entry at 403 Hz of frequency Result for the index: 1.032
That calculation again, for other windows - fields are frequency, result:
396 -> 1.008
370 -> 1.322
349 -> 1.123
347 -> 1.105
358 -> 1.151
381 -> 1.198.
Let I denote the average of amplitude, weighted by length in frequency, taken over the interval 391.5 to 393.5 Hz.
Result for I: 0.991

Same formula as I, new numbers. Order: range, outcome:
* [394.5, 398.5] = 1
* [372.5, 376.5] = 1.17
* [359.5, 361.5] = 1.18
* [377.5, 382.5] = 1.17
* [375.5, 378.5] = 1.05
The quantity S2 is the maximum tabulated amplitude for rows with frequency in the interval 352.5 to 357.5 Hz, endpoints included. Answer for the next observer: 1.3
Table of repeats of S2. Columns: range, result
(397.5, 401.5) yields 1.011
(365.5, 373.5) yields 1.322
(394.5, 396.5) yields 1.008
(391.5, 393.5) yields 0.9964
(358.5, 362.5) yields 1.2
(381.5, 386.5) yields 1.363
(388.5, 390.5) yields 1.017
